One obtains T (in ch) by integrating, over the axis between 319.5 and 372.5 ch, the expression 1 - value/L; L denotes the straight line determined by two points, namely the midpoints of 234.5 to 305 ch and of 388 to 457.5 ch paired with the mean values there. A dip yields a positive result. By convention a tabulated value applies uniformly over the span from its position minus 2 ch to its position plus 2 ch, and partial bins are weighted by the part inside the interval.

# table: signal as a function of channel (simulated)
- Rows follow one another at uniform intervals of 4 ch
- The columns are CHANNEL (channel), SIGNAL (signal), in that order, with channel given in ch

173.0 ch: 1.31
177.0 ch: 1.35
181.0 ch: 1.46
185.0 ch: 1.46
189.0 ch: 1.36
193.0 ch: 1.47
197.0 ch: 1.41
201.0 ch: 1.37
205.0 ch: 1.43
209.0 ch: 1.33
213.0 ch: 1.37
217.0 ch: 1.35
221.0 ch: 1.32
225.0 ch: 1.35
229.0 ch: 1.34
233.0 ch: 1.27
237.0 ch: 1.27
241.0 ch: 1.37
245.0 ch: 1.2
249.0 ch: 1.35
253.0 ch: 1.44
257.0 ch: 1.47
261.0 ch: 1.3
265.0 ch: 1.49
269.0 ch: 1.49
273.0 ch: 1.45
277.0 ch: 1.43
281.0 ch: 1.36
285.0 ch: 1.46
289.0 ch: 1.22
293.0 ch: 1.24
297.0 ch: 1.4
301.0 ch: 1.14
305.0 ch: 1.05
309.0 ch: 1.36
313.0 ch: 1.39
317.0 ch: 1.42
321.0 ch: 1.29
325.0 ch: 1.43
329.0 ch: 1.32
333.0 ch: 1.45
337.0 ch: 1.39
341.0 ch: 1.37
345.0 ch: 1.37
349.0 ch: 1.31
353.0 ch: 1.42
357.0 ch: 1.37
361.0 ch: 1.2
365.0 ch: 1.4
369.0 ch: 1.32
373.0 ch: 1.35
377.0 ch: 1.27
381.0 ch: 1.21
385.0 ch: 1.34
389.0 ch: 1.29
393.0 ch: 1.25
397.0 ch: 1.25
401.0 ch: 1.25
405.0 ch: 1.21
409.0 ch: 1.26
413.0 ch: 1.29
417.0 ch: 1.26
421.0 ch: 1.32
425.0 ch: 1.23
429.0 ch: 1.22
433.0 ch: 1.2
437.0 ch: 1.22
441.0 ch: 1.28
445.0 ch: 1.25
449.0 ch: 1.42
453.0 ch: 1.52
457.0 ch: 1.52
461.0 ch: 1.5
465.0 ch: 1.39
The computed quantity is -1.6 ch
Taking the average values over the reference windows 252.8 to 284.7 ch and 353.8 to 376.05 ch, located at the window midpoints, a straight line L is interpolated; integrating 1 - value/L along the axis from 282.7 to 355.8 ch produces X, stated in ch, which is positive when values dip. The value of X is 2.2 ch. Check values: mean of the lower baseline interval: 1.43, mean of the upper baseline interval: 1.33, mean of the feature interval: 1.34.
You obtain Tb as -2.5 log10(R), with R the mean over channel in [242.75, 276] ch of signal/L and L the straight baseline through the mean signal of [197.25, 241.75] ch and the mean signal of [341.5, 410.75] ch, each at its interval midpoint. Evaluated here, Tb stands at -0.053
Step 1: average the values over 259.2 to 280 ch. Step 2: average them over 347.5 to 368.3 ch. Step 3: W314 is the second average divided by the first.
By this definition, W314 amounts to 0.9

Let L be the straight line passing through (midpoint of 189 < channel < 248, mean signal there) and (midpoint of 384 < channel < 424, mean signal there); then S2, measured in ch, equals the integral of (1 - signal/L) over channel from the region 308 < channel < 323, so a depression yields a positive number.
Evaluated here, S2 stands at -0.7 ch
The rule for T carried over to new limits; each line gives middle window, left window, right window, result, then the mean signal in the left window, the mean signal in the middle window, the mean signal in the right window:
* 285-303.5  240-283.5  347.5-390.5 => 1.4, 1.4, 1.27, 1.32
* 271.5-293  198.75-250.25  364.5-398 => -0.8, 1.33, 1.37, 1.29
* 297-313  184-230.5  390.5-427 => 1.0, 1.38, 1.24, 1.26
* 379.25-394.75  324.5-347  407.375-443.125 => 0.4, 1.39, 1.27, 1.25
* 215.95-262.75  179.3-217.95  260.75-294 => 2.0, 1.4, 1.34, 1.39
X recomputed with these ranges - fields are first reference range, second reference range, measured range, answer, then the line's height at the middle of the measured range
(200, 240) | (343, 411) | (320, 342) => -1.2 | 1.31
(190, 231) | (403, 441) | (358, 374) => -0.5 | 1.28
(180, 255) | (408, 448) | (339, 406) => -1.1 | 1.28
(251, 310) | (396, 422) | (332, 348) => -0.9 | 1.31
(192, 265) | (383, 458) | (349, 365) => -0.3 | 1.31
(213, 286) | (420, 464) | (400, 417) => 1.1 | 1.34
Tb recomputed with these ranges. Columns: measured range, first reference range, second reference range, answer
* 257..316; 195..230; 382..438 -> -0.02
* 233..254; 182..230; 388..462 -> 0.04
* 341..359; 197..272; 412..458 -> -0.03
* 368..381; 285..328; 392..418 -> -0.02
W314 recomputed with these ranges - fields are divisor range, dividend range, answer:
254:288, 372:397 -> 0.90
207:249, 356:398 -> 0.98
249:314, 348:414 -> 0.95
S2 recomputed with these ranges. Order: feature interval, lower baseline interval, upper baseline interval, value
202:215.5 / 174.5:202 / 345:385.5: 0.2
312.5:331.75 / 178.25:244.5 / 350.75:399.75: -0.7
